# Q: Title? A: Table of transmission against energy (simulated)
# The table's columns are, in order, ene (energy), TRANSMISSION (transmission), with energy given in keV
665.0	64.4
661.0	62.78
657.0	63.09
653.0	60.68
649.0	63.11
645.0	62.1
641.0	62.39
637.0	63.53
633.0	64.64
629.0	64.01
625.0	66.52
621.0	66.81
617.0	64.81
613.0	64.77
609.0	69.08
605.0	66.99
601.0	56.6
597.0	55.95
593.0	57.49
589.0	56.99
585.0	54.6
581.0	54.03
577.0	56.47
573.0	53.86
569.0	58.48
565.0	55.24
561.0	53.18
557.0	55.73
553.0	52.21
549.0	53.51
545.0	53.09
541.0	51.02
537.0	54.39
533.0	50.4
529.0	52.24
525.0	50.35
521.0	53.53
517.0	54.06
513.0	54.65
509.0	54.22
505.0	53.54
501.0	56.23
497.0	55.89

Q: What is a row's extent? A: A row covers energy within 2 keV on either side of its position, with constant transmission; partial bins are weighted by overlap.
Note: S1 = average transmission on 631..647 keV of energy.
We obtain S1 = 63.2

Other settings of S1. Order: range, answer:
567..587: 55.5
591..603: 56.7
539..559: 53.1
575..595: 55.9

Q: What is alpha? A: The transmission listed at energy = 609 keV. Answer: 69.08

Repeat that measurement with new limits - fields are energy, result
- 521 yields 53.53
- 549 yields 53.51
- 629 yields 64.01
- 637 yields 63.53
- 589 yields 56.99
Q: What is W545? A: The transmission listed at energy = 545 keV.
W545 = 53.09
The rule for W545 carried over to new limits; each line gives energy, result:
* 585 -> 54.6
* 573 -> 53.86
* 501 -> 56.23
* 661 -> 62.78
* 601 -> 56.6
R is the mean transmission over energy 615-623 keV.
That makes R 65.8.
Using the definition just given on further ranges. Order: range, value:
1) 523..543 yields 51.7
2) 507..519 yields 54.3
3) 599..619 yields 64.5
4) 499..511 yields 54.7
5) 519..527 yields 51.9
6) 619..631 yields 65.8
